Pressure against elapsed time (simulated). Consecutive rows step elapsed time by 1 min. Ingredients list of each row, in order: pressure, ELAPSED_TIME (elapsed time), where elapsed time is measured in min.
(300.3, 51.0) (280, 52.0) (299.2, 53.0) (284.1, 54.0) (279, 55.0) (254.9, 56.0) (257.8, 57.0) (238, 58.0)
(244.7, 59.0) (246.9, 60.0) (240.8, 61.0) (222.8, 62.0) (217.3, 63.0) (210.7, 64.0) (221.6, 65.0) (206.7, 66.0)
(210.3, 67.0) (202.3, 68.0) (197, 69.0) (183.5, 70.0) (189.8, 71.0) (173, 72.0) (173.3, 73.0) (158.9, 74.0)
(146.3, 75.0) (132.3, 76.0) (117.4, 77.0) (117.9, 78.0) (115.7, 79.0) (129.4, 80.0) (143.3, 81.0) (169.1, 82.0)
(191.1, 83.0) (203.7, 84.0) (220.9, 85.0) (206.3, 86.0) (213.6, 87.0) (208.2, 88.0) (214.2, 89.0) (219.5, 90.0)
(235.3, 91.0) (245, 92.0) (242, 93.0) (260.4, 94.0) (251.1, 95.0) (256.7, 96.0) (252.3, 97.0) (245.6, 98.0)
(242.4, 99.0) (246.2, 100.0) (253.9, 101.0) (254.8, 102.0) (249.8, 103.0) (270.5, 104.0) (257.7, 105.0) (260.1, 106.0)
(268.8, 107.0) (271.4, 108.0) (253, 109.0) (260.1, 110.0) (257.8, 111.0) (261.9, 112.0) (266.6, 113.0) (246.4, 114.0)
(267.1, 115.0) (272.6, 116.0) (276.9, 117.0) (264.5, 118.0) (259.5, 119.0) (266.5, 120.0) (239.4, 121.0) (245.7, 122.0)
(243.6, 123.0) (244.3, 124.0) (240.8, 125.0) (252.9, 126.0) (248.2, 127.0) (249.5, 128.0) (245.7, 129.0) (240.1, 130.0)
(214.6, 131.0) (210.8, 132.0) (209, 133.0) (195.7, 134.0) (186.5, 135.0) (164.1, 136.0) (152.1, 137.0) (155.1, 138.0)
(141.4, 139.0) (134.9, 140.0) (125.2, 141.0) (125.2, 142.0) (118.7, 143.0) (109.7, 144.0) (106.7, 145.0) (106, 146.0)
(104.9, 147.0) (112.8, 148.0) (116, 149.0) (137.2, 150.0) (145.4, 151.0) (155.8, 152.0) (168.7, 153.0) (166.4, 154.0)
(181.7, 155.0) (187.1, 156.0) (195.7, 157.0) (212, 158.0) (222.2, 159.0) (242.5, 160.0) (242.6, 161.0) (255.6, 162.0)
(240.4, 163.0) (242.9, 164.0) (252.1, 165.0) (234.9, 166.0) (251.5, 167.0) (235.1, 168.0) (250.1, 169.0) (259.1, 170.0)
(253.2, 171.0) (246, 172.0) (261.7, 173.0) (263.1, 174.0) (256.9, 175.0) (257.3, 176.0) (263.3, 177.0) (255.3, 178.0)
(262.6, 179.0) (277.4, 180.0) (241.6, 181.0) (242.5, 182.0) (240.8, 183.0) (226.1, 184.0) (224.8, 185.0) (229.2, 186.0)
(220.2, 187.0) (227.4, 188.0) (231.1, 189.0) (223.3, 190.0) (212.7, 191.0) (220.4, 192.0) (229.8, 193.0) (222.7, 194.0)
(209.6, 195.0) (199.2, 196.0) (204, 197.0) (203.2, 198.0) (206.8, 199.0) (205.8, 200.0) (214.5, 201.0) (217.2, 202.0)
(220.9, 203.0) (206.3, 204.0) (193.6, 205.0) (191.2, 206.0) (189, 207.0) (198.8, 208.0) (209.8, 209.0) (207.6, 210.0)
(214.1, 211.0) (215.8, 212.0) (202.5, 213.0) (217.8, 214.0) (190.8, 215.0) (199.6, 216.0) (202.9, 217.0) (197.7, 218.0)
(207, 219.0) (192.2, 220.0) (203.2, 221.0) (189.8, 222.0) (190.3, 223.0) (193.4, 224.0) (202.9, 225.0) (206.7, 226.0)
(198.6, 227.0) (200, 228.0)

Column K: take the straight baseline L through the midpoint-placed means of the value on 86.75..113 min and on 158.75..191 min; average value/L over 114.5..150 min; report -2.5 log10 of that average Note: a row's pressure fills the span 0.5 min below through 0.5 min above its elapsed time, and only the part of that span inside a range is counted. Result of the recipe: 0.258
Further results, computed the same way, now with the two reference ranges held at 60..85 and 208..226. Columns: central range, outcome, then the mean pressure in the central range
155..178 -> -0.23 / 241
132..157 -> 0.28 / 148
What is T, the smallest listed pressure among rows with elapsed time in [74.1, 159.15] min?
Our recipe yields 104.9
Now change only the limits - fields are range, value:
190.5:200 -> 199.2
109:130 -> 239.4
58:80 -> 115.7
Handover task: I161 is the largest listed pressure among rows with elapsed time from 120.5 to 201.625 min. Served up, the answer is 277.4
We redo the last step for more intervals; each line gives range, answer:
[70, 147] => 276.9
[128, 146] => 249.5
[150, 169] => 255.6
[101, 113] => 271.4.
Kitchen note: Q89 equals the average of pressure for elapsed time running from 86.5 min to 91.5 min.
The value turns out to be 218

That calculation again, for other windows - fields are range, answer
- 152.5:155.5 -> 172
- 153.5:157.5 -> 183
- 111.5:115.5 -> 260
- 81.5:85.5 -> 196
